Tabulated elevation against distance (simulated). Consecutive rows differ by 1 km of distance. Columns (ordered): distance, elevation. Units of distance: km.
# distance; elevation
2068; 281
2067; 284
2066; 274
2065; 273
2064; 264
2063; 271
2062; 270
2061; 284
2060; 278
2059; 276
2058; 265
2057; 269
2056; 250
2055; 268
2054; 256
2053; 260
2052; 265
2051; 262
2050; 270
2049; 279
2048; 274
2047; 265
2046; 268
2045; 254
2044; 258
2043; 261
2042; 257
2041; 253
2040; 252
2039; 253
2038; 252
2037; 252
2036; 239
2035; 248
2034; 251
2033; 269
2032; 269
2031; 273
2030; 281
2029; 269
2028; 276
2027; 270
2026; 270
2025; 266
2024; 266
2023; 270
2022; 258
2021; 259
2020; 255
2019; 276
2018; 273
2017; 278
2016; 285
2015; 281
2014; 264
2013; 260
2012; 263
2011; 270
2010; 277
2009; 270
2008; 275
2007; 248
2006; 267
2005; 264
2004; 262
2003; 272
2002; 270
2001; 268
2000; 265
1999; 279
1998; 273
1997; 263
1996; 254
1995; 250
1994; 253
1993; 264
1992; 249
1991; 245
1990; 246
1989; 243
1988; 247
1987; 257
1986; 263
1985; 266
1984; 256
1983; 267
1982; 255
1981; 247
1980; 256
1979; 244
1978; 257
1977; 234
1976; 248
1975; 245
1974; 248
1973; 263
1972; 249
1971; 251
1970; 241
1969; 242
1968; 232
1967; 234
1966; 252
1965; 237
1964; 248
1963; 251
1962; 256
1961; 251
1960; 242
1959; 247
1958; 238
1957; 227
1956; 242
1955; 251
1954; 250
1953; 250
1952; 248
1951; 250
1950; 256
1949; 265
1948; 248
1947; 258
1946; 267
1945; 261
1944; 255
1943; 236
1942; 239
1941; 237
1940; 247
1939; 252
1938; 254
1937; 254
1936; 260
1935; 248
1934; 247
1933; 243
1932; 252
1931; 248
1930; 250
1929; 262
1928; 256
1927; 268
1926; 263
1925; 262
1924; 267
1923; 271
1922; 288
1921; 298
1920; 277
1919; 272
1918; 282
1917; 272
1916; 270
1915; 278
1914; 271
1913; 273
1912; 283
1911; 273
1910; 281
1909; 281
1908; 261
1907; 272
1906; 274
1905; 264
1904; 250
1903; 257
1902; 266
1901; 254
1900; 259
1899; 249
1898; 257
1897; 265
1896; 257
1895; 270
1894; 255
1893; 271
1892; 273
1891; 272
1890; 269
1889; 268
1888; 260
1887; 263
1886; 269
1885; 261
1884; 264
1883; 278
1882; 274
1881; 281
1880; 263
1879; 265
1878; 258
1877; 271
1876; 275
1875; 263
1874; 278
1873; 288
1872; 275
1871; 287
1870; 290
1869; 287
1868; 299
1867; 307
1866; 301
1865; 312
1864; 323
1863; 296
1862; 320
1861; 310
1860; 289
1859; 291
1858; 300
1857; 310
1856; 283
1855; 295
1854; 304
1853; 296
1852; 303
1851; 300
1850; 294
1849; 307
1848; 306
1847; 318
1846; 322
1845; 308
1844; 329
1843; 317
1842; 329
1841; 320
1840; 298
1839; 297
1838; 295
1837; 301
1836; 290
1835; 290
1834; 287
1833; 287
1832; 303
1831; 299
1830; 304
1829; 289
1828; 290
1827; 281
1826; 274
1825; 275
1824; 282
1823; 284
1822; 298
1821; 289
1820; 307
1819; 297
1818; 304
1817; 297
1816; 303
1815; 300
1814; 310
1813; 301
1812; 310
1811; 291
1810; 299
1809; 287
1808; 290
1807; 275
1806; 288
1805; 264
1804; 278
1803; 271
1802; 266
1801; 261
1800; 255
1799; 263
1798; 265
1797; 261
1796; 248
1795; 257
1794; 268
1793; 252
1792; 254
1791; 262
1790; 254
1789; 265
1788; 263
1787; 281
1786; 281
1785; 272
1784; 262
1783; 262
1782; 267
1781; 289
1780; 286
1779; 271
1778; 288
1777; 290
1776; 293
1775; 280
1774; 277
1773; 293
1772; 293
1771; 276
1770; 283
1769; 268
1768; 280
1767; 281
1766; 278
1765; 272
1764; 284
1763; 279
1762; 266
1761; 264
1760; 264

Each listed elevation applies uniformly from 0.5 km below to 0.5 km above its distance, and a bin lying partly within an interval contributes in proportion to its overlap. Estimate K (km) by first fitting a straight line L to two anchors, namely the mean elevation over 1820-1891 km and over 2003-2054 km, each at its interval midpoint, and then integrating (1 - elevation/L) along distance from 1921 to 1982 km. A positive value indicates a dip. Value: 5.6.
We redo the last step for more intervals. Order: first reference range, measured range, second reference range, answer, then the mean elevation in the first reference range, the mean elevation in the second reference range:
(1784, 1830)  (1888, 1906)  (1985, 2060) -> 0.68 km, 279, 263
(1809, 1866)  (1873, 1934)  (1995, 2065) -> 4.48 km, 300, 266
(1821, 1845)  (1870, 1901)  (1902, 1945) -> 1.02 km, 297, 263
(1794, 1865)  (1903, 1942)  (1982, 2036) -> 1.94 km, 293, 264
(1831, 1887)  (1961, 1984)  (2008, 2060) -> 2.24 km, 294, 265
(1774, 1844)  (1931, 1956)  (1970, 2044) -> 1.59 km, 284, 261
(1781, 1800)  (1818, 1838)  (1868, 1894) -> -1.80 km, 264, 272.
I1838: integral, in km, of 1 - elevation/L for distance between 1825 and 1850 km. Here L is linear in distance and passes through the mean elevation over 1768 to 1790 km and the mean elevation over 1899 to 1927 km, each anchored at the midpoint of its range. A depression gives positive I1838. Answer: -2.41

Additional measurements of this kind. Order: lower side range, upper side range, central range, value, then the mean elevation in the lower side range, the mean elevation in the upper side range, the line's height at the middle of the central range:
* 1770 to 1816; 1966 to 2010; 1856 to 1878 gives -1.99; 276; 256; 268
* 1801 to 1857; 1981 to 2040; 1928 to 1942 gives 1.34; 296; 263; 277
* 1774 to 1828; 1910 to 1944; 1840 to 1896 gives -3.94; 279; 262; 270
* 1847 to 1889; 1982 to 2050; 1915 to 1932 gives 0.59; 288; 263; 279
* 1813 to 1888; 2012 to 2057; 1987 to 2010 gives 0.78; 293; 264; 270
